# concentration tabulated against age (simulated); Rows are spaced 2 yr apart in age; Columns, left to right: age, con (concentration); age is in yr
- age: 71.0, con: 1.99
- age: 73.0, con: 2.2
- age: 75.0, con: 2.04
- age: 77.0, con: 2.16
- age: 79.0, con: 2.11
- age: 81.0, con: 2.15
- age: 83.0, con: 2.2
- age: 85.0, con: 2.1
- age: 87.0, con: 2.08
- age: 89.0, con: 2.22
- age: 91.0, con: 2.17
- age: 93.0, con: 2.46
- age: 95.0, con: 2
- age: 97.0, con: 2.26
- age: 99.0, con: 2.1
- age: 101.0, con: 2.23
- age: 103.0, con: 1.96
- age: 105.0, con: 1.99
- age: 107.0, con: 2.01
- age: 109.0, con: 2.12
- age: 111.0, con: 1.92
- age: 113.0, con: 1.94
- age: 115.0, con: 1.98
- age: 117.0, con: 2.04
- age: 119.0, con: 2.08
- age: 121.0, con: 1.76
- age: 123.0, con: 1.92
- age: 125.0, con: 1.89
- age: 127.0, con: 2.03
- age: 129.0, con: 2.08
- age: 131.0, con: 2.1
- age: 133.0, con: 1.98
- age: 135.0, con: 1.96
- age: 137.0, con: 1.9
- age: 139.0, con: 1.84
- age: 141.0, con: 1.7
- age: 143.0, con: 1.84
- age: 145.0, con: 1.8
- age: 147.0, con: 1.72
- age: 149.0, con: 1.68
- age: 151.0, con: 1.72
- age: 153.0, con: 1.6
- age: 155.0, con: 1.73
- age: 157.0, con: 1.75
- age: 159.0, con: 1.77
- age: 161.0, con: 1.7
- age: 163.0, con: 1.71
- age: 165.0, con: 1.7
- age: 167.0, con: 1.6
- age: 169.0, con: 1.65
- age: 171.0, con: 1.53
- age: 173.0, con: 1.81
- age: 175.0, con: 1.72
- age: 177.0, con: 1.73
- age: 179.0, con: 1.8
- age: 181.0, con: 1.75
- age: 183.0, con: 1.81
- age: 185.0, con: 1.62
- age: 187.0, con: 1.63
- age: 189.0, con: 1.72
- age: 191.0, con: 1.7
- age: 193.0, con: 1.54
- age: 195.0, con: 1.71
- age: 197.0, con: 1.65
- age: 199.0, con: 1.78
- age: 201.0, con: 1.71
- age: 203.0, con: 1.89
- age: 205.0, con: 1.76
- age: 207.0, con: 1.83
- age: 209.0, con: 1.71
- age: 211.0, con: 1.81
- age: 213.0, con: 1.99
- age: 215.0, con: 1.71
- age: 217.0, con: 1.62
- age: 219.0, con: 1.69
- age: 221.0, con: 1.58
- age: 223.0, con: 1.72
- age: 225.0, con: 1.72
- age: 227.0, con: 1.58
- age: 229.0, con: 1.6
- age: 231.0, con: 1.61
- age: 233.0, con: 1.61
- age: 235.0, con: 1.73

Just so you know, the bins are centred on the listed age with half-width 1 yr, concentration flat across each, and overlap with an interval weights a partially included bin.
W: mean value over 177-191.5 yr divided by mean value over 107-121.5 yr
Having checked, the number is 0.87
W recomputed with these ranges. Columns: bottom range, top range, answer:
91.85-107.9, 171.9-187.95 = 0.81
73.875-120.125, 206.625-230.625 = 0.81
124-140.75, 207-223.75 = 0.89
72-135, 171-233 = 0.83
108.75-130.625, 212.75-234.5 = 0.84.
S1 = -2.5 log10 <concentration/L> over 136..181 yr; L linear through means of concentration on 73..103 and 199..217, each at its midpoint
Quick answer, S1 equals 0.13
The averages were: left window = 2.16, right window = 1.79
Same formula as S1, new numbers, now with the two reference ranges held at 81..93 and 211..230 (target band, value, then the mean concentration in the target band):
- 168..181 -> 0.092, 1.71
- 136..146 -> 0.096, 1.82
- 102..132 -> 0.044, 1.99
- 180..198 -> 0.080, 1.68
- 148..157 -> 0.151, 1.69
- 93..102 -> -0.020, 2.18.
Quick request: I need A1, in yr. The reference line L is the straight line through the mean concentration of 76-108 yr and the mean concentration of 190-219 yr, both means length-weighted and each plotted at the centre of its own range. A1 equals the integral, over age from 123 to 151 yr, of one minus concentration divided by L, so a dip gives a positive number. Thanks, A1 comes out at 1.40 yr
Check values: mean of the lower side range 2.14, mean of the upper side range 1.74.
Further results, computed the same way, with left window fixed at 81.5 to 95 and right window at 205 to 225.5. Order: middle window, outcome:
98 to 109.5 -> 0.4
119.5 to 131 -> 0.6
